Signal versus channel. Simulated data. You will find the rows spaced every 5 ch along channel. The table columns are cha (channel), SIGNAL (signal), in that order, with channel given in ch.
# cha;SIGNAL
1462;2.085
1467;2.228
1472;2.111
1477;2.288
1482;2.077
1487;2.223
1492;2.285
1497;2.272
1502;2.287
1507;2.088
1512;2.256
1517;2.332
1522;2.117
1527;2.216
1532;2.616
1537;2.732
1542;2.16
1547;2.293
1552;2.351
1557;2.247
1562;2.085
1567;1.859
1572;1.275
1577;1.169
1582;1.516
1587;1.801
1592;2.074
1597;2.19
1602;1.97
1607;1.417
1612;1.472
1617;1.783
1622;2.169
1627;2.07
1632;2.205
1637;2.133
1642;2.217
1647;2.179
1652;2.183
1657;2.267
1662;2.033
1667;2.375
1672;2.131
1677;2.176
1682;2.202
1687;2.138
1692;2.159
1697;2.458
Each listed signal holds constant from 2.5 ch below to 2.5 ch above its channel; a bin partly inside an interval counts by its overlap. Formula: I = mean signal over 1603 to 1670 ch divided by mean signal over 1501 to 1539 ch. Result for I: 0.88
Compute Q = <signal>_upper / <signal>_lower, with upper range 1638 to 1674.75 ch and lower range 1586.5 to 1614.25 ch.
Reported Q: 1.2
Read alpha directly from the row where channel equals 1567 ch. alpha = 1.859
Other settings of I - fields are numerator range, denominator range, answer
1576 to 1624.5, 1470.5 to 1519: 0.80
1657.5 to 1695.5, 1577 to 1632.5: 1.19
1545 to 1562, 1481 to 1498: 1.02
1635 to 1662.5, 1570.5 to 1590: 1.49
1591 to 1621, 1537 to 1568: 0.82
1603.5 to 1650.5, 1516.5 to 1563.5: 0.85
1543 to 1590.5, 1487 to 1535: 0.82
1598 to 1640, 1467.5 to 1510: 0.87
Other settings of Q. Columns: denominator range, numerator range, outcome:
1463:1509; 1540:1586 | 0.85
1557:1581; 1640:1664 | 1.31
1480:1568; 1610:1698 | 0.94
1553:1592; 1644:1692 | 1.25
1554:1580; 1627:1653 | 1.25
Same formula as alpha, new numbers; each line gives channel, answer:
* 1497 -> 2.272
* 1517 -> 2.332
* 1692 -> 2.159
